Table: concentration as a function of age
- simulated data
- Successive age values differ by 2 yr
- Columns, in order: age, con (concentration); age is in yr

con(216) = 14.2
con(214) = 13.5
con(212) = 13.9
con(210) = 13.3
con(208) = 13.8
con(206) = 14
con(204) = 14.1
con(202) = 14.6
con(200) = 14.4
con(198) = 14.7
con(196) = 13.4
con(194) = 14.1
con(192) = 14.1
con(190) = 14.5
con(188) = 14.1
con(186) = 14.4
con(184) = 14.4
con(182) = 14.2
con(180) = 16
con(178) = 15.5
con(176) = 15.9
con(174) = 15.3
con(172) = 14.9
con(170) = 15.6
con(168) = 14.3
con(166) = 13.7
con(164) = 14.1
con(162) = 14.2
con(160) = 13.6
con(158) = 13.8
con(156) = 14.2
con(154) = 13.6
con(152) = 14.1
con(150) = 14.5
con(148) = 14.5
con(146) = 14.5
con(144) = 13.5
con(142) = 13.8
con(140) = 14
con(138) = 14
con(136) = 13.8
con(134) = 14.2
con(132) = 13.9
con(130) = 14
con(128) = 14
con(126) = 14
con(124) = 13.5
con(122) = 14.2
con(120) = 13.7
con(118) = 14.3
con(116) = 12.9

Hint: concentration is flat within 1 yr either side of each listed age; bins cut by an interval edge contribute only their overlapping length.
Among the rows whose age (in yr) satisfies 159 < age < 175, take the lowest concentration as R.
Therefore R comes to 13.6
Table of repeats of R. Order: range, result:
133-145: 13.5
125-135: 13.9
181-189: 14.1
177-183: 14.2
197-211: 13.3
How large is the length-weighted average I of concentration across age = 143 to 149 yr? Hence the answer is 14.2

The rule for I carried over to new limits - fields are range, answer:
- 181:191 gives 14.3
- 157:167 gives 13.9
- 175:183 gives 15.4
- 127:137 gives 14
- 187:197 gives 14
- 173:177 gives 15.6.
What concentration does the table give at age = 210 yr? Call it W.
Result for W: 13.3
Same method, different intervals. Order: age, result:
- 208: 13.8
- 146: 14.5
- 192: 14.1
